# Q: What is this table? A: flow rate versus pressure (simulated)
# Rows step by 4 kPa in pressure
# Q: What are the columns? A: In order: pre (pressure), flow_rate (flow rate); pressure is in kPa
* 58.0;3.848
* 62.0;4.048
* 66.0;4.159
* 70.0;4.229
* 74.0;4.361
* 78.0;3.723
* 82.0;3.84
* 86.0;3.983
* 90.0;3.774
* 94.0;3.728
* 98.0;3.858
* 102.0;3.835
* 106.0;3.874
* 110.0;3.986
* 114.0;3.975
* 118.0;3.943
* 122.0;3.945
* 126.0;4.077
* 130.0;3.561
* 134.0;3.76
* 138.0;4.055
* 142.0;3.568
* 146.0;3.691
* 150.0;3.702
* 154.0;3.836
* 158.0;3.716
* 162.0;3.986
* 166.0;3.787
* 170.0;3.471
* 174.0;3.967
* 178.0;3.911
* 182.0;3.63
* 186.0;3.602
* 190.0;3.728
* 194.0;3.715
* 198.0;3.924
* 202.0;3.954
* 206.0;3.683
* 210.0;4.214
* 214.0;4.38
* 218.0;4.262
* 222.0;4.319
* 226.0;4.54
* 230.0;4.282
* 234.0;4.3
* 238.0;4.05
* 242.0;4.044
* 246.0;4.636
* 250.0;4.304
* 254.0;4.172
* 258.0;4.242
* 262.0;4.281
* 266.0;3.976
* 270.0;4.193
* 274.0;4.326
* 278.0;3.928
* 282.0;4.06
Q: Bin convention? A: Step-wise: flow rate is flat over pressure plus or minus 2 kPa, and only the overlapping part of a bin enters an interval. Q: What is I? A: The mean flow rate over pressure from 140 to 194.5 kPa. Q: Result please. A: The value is 3.74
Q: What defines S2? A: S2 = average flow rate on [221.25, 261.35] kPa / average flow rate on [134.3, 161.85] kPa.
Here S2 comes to 1.14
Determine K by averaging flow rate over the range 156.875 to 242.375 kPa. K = 3.98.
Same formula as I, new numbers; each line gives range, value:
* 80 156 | 3.84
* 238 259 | 4.26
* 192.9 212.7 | 3.92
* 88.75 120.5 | 3.88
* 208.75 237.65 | 4.32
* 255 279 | 4.17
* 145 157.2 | 3.74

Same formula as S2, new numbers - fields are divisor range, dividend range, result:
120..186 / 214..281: 1.12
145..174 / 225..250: 1.14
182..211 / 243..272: 1.12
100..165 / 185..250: 1.07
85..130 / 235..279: 1.08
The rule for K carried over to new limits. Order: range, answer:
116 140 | 3.89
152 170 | 3.79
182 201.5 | 3.75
